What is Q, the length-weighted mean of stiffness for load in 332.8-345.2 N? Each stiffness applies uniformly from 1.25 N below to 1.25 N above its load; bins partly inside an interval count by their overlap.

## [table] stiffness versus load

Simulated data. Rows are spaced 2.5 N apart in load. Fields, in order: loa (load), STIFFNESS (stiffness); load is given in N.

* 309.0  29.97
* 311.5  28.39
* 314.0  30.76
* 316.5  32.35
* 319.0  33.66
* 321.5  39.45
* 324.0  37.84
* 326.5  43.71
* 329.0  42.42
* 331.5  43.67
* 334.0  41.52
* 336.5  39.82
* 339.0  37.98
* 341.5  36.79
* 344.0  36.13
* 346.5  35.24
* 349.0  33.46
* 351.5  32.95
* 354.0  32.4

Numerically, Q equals 38.4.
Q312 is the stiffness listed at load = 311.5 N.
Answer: 28.39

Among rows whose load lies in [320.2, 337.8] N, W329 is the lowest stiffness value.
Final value 37.84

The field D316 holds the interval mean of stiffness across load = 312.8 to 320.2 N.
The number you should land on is 32.3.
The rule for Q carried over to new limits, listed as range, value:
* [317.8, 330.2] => 39.4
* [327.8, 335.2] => 42.5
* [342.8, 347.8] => 35.7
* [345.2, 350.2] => 34.4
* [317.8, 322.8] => 36.6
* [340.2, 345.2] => 36.5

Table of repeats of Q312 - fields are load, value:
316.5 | 32.35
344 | 36.13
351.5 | 32.95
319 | 33.66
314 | 30.76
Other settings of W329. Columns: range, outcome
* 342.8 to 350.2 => 33.46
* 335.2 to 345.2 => 36.13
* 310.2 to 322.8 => 28.39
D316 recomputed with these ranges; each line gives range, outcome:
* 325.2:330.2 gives 43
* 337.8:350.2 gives 35.9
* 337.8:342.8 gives 37.4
